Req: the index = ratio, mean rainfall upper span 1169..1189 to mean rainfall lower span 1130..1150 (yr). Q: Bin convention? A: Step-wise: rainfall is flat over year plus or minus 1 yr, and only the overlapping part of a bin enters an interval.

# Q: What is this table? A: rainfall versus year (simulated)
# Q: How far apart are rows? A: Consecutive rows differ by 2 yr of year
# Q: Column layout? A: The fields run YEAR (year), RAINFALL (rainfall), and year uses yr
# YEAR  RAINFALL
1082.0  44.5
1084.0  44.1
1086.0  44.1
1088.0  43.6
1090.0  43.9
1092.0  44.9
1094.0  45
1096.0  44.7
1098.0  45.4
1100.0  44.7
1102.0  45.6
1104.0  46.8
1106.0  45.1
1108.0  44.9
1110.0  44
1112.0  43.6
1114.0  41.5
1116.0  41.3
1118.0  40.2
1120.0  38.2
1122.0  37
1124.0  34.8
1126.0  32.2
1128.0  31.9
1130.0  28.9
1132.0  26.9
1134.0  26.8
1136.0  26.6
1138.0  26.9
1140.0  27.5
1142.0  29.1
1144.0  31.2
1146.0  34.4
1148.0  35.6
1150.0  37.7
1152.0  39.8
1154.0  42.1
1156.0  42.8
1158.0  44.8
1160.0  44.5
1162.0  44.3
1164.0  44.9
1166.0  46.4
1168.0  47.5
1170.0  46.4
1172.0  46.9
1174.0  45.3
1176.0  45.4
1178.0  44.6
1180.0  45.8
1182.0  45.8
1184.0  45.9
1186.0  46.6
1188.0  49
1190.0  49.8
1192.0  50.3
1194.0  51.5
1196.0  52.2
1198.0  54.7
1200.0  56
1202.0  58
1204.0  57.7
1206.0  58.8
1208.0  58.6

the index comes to 1.5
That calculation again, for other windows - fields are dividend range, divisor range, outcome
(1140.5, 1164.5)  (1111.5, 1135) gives 1.11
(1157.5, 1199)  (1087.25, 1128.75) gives 1.13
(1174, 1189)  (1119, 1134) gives 1.42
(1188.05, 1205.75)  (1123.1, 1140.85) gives 1.84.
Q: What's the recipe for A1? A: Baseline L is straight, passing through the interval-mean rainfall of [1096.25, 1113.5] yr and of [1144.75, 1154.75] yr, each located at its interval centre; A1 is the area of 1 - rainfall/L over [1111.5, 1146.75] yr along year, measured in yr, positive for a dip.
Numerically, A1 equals 6.9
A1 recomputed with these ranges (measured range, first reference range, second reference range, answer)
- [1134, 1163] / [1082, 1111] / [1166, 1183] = 6.2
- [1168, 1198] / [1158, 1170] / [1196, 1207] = 2.0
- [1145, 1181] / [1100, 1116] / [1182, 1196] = 3.2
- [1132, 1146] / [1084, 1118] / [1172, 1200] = 5.4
